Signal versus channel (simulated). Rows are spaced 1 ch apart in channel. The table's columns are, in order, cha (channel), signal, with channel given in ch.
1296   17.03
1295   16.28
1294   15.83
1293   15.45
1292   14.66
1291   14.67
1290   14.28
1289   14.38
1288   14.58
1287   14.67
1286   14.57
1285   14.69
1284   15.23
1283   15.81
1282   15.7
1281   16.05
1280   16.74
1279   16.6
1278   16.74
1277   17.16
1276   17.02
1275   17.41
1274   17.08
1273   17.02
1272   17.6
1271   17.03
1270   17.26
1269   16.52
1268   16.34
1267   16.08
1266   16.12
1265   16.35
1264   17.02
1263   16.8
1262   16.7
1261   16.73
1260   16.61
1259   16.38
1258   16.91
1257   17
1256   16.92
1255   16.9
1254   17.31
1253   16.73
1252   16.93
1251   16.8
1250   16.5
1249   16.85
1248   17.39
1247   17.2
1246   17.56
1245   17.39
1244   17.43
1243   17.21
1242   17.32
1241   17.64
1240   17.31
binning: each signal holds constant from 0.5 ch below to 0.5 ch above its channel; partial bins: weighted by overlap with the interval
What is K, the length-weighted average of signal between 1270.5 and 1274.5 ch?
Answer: 17.2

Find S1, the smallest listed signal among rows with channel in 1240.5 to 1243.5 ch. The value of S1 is 17.21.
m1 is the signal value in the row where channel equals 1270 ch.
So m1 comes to 17.26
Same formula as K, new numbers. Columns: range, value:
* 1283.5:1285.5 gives 15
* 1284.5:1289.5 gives 14.6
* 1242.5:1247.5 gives 17.4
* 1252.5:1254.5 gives 17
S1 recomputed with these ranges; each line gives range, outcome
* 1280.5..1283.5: 15.7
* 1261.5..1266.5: 16.12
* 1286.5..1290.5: 14.28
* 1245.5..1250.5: 16.5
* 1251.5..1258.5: 16.73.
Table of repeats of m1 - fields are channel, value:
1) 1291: 14.67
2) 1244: 17.43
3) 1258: 16.91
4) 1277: 17.16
